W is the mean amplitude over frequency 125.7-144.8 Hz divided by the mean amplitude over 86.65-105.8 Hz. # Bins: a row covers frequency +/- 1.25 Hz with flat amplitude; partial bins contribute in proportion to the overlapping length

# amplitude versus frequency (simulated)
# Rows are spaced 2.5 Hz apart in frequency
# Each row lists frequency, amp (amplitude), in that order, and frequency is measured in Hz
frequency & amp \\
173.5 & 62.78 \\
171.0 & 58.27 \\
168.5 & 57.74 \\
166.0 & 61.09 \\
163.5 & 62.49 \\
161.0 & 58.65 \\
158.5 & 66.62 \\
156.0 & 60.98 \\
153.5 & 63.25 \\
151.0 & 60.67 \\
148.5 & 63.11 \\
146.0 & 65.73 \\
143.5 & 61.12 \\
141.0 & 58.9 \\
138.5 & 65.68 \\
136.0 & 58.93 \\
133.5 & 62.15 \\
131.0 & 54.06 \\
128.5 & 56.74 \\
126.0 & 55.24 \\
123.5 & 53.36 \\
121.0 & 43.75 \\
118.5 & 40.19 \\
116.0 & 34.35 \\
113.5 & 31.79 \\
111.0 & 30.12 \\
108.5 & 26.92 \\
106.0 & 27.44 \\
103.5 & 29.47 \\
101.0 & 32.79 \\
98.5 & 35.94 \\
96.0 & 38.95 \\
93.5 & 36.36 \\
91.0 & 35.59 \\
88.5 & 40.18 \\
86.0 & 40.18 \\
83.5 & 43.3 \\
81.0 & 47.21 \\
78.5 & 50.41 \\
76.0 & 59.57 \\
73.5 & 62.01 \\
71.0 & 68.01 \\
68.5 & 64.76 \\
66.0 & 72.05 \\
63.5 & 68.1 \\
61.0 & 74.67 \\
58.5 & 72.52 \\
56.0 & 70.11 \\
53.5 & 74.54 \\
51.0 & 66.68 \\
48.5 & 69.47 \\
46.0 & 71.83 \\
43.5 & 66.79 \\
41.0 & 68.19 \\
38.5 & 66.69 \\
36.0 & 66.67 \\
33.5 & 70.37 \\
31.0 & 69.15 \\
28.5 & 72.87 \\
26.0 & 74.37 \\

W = 1.68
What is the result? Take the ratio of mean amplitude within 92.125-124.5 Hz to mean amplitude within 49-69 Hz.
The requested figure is 0.50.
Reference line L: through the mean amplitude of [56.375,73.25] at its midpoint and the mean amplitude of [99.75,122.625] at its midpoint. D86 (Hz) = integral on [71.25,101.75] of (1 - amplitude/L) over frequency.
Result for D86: 4.9 Hz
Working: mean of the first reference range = 69.5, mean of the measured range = 44.5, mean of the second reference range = 33.3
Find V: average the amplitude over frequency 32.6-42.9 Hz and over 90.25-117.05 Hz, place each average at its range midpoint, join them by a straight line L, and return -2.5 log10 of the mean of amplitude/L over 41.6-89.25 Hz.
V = -0.18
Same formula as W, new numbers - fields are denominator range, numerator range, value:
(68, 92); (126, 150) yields 1.19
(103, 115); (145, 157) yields 2.15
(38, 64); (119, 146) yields 0.81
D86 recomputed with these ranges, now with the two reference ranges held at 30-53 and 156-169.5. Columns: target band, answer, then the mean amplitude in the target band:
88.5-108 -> 9.4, 33.9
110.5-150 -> 6.6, 52.7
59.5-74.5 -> -0.3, 68.4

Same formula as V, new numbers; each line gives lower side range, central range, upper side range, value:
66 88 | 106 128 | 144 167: 0.438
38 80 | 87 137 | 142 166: 0.487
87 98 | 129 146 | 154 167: -0.125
